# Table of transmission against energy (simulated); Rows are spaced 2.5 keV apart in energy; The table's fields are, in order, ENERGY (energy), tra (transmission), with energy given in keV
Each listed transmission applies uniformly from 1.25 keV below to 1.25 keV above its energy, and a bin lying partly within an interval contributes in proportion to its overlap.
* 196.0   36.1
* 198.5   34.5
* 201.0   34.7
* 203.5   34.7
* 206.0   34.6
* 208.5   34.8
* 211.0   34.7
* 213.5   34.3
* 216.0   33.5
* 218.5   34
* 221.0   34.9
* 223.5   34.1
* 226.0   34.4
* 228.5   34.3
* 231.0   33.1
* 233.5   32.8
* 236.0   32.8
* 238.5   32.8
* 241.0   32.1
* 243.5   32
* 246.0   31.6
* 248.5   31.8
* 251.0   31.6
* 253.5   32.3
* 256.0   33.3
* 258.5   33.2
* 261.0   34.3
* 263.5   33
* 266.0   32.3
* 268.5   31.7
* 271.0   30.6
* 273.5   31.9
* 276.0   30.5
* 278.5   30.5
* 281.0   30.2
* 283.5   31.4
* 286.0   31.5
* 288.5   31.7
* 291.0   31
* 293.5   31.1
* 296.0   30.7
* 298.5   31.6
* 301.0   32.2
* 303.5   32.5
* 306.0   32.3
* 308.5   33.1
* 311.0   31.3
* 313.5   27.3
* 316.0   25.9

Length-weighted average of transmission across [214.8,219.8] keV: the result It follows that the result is 33.8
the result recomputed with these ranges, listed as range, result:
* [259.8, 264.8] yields 33.6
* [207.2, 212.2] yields 34.7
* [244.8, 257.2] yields 32.1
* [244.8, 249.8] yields 31.7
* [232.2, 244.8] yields 32.5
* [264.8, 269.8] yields 32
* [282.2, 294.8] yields 31.3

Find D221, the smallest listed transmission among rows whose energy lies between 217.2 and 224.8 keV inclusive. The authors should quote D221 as 34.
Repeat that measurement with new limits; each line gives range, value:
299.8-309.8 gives 32.2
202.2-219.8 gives 33.5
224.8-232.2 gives 33.1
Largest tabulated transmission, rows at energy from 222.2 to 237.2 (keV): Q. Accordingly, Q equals 34.4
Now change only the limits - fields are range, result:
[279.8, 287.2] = 31.5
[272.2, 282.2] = 31.9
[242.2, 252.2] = 32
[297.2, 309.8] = 33.1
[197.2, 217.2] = 34.8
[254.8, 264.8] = 34.3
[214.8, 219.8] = 34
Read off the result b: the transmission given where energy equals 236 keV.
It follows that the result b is 32.8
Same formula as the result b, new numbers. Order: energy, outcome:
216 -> 33.5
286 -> 31.5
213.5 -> 34.3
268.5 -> 31.7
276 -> 30.5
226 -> 34.4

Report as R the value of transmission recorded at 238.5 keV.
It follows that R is 32.8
